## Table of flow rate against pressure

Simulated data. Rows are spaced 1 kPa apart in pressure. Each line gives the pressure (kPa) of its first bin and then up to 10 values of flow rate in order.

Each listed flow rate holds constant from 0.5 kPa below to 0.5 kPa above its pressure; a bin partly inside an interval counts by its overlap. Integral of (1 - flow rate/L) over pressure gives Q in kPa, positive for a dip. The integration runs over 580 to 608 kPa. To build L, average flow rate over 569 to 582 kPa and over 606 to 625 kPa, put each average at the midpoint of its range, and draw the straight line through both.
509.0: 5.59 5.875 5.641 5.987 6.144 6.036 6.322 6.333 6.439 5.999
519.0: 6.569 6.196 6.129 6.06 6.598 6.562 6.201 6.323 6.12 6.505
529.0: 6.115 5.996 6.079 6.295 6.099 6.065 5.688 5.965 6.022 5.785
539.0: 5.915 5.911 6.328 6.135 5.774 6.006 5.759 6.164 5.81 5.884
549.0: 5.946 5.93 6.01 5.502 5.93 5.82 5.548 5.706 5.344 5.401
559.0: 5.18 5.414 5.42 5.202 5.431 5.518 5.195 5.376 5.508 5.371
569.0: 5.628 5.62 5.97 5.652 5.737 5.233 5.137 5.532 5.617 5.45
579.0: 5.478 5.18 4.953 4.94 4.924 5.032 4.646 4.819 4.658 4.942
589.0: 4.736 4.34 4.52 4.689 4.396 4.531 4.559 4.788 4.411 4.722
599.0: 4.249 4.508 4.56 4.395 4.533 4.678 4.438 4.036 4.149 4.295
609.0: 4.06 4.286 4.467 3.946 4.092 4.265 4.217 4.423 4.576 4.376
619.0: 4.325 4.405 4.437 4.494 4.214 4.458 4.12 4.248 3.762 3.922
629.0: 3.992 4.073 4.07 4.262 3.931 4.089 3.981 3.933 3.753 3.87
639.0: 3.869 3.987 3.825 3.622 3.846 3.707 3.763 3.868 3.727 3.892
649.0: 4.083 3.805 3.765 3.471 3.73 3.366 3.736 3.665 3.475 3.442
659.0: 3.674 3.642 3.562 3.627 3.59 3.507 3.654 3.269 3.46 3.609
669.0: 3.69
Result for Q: 1.8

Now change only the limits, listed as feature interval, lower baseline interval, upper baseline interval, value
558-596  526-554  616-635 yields 0.56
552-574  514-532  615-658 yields -0.26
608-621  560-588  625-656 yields 0.38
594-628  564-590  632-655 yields 1.25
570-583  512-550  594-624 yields -0.74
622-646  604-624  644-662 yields 0.06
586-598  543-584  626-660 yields 0.75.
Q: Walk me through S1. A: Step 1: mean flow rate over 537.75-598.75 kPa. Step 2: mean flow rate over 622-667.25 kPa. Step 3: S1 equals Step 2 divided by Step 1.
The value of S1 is 0.71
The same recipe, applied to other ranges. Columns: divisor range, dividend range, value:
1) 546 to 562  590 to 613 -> 0.78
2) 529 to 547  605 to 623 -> 0.71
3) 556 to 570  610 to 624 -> 0.80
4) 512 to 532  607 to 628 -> 0.68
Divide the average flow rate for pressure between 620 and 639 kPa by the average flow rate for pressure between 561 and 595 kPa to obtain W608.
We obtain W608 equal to 0.80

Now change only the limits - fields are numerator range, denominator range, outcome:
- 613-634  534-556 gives 0.72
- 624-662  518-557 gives 0.64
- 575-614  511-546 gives 0.76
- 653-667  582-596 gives 0.76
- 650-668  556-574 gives 0.65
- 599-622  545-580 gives 0.78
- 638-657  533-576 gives 0.66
